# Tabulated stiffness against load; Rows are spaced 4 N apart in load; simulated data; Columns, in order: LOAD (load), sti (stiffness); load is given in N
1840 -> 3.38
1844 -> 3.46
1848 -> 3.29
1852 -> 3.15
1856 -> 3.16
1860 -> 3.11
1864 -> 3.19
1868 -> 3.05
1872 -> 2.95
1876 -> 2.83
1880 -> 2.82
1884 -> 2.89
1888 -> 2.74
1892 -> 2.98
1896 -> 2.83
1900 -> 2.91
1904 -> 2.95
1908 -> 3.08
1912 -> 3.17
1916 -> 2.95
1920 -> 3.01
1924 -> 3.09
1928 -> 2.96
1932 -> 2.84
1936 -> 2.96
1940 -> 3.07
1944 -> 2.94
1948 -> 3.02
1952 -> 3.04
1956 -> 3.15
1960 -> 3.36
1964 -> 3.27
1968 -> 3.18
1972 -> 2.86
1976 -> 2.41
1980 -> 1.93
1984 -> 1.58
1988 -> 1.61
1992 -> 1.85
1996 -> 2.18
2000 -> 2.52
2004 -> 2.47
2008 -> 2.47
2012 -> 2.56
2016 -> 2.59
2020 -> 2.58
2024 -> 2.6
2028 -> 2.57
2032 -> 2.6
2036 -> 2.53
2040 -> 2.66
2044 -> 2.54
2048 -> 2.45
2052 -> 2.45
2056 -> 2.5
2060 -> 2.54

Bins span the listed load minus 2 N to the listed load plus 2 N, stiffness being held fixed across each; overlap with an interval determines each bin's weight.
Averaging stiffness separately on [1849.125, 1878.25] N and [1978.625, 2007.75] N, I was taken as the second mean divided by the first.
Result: 0.67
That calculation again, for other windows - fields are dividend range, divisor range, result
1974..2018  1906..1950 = 0.73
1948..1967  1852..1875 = 1.03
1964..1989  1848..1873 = 0.76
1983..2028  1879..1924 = 0.78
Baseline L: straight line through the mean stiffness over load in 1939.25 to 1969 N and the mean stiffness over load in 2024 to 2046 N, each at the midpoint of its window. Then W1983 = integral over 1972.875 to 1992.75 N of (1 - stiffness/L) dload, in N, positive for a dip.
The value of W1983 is 6.8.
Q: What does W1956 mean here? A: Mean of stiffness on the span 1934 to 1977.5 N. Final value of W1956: 3.03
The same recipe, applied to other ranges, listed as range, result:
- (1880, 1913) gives 2.93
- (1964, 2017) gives 2.35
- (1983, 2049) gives 2.38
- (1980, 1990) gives 1.66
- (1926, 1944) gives 2.96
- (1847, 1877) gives 3.09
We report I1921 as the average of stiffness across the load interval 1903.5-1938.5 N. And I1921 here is 3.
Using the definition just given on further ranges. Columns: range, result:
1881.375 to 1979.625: 2.97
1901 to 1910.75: 3.02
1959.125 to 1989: 2.52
